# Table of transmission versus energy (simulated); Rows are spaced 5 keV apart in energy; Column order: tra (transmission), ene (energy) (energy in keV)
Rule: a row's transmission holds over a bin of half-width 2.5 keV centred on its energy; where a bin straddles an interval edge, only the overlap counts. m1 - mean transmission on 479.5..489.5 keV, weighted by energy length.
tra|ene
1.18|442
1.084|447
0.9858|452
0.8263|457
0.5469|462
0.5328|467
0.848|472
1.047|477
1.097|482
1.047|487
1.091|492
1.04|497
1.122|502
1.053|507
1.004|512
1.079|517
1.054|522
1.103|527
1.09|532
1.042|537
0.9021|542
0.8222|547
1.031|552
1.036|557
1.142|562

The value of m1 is 1.07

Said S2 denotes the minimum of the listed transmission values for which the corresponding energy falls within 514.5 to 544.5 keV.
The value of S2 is 0.9021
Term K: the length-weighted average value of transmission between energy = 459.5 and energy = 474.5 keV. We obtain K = 0.643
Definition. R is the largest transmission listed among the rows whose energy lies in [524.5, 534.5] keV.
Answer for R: 1.103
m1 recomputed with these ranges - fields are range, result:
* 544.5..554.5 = 0.927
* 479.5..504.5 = 1.08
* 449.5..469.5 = 0.723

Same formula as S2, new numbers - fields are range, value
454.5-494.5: 0.5328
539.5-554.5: 0.8222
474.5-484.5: 1.047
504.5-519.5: 1.004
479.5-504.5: 1.04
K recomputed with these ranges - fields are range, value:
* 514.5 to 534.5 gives 1.08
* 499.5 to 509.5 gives 1.09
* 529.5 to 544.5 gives 1.01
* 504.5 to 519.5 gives 1.05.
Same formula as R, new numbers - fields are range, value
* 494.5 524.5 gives 1.122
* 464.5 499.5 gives 1.097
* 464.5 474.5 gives 0.848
